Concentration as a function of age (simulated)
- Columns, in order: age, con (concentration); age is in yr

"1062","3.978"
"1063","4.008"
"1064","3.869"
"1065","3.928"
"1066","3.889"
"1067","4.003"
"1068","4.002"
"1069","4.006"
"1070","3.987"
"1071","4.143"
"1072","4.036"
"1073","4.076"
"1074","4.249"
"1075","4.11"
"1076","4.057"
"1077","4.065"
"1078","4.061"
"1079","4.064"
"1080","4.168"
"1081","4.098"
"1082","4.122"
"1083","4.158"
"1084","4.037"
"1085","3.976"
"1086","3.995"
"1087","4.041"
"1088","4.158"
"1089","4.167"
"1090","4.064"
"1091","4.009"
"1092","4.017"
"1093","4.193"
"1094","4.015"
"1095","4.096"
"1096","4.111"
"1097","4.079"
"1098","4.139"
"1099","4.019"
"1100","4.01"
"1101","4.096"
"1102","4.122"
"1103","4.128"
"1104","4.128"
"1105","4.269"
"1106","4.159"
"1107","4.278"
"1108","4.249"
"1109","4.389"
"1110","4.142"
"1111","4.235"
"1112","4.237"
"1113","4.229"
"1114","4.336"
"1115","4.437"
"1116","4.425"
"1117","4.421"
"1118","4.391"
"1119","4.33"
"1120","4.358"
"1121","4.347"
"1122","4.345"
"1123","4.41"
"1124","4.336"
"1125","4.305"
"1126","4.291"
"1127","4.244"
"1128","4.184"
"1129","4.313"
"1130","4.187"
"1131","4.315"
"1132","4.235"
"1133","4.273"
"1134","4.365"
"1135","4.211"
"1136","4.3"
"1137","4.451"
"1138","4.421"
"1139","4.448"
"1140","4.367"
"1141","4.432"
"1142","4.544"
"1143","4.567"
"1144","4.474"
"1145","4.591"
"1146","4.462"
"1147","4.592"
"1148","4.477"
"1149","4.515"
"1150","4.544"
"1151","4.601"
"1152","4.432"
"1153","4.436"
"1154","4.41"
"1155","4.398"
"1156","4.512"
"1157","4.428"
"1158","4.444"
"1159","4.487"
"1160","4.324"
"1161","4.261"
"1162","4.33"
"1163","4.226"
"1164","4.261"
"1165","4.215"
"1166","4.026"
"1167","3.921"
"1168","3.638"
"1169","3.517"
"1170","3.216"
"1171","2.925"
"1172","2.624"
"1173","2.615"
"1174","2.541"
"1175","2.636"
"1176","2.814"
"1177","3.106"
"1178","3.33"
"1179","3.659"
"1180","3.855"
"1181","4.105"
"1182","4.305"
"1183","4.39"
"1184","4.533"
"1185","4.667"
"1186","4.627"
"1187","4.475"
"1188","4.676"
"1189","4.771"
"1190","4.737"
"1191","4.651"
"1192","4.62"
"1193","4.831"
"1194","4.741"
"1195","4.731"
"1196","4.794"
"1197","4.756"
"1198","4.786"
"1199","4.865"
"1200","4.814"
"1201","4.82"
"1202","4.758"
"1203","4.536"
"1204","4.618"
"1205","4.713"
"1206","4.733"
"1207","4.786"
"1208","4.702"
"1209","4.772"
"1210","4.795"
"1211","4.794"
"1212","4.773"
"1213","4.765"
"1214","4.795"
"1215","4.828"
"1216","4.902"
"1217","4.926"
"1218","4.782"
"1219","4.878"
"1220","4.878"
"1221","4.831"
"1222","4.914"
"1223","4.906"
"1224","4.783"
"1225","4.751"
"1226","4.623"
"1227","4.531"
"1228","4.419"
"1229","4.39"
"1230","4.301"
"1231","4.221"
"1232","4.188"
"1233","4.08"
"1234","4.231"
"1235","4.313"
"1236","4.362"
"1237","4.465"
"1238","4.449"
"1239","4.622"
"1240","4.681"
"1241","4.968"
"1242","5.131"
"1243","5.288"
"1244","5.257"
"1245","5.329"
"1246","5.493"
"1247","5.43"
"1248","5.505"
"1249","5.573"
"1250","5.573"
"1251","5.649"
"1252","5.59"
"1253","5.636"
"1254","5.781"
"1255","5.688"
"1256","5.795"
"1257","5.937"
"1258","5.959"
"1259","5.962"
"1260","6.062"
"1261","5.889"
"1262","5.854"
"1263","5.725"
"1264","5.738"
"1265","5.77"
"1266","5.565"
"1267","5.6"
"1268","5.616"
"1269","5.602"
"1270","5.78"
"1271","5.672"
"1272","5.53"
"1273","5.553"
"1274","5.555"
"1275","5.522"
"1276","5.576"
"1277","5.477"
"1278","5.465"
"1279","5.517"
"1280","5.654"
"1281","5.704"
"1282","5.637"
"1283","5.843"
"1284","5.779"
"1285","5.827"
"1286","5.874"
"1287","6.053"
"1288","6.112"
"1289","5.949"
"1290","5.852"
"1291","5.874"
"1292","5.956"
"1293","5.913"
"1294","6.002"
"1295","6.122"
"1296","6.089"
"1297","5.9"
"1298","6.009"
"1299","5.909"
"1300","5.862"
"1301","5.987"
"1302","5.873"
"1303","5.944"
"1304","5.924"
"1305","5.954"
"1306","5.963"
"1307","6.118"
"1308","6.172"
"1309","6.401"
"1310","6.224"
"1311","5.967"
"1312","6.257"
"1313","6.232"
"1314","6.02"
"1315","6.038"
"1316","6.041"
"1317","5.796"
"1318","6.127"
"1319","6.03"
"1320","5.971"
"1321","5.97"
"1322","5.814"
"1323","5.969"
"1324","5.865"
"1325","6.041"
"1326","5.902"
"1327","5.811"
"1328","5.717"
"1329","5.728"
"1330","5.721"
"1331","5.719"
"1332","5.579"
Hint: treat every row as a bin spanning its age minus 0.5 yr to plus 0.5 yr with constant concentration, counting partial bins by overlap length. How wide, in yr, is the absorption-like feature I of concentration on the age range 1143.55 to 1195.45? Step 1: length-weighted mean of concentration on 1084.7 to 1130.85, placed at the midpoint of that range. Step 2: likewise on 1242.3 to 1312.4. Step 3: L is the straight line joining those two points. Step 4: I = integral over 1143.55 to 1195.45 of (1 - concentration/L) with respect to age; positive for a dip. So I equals 7.0 yr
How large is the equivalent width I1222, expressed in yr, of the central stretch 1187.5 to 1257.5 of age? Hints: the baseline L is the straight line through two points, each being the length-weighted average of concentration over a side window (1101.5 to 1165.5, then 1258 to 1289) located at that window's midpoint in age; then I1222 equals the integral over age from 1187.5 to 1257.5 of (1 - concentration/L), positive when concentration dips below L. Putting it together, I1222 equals 4.75 yr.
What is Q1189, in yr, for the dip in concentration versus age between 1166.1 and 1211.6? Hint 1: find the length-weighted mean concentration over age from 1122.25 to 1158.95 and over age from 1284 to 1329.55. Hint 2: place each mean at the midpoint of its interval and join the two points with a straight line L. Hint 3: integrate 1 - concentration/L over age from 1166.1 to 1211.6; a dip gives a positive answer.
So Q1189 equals 6.2 yr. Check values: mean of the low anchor 4.4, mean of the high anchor 5.98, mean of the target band 4.21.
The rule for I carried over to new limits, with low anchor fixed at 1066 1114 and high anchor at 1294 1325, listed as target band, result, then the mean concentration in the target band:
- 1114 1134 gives 0.4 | 4.32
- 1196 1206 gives 0.7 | 4.74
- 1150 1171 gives 2.4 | 4.18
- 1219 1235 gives 2.3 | 4.54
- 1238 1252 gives 0.5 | 5.25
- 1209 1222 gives 0.9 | 4.83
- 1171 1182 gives 3.8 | 3.17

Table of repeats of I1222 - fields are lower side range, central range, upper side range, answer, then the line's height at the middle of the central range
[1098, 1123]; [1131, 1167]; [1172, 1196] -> -2.2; 4.15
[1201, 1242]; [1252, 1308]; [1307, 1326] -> -3.1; 5.51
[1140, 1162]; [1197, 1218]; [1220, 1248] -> -0.6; 4.64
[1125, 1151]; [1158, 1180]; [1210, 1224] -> 4.7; 4.57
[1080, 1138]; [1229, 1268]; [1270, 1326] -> 1.6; 5.46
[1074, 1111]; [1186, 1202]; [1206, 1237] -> -0.7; 4.53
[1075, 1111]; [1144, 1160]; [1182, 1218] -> -0.1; 4.45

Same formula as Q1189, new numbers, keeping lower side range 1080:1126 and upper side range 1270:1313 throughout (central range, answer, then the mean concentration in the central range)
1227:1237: 2.0 yr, 4.3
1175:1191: 2.6 yr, 4.11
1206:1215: 0.7 yr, 4.77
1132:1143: 0.3 yr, 4.38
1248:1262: -0.6 yr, 5.77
